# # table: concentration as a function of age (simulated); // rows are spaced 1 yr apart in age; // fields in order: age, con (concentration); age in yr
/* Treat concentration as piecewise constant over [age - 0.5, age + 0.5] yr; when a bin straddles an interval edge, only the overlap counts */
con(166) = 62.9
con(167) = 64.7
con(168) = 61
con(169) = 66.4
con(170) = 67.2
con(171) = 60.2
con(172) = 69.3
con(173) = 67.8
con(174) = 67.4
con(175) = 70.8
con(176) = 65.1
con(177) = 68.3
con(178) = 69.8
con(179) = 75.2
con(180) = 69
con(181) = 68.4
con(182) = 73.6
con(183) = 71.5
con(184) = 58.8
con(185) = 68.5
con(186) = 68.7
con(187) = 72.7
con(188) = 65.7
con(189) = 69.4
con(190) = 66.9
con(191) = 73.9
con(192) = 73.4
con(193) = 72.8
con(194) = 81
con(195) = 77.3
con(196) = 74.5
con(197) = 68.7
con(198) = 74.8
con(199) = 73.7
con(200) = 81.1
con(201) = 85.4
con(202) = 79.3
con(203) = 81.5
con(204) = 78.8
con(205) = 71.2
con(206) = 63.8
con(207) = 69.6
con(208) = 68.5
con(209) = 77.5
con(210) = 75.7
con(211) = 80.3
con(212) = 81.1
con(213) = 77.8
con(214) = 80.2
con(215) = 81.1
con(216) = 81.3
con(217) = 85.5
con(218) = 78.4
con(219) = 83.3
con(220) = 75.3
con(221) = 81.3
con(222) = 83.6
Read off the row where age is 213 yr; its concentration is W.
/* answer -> 77.8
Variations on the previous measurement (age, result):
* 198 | 74.8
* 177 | 68.3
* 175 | 70.8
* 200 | 81.1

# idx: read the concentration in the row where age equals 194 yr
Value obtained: 81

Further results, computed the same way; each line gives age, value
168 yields 61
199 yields 73.7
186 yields 68.7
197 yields 68.7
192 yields 73.4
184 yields 58.8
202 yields 79.3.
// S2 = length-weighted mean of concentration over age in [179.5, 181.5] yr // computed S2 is 68.7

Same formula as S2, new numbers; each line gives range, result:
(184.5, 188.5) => 68.9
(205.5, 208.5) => 67.3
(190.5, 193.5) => 73.4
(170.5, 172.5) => 64.8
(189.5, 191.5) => 70.4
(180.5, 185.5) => 68.2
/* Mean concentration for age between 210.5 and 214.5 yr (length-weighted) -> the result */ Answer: 79.8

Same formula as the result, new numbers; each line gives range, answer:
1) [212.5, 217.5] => 81.2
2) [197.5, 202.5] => 78.9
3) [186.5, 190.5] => 68.7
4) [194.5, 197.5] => 73.5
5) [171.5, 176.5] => 68.1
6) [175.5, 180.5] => 69.5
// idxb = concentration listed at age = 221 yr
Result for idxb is 81.3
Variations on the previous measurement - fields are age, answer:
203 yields 81.5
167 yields 64.7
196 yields 74.5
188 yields 65.7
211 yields 80.3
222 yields 83.6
